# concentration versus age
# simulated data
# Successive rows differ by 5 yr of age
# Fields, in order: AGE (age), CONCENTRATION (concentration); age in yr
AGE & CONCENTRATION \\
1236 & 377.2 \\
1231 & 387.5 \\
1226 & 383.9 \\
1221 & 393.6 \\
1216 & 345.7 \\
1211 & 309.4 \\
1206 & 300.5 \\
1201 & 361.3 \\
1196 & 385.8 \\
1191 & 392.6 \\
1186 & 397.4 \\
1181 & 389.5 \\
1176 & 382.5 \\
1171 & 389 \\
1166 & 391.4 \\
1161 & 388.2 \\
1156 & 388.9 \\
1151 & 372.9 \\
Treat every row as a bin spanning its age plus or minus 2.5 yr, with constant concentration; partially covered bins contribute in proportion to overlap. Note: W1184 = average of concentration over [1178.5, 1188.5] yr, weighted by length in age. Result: 393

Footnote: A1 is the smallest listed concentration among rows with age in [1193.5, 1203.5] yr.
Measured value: 361.3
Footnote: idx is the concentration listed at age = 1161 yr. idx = 388.2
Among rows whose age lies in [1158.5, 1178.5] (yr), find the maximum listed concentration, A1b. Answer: 391.4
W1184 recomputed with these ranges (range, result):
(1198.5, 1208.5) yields 331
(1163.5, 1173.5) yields 390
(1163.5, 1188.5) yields 390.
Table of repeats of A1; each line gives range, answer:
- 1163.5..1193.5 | 382.5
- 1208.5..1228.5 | 309.4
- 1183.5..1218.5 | 300.5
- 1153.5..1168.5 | 388.2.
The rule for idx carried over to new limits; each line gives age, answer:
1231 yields 387.5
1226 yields 383.9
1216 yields 345.7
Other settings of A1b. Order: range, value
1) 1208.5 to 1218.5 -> 345.7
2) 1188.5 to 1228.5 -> 393.6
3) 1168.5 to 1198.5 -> 397.4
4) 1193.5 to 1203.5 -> 385.8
